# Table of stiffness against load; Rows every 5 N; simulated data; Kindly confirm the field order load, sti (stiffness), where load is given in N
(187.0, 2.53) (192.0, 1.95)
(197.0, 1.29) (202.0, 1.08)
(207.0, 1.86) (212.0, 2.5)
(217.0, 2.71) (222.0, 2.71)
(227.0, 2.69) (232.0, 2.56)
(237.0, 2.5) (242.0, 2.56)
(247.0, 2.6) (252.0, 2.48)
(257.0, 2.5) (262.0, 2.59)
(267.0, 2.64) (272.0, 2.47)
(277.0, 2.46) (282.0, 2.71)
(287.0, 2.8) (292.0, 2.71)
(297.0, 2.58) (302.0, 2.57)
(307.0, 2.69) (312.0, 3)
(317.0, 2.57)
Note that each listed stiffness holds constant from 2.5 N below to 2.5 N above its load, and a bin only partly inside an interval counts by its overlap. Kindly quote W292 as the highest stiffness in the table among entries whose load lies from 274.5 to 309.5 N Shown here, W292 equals 2.8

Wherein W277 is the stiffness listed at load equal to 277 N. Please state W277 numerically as 2.46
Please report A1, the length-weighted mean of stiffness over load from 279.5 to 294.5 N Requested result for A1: 2.74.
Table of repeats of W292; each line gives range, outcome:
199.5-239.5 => 2.71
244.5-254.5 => 2.6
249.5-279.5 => 2.64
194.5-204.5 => 1.29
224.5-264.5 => 2.69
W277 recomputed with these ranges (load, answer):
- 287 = 2.8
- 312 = 3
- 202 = 1.08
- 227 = 2.69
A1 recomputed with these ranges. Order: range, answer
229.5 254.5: 2.54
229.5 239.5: 2.53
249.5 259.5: 2.49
